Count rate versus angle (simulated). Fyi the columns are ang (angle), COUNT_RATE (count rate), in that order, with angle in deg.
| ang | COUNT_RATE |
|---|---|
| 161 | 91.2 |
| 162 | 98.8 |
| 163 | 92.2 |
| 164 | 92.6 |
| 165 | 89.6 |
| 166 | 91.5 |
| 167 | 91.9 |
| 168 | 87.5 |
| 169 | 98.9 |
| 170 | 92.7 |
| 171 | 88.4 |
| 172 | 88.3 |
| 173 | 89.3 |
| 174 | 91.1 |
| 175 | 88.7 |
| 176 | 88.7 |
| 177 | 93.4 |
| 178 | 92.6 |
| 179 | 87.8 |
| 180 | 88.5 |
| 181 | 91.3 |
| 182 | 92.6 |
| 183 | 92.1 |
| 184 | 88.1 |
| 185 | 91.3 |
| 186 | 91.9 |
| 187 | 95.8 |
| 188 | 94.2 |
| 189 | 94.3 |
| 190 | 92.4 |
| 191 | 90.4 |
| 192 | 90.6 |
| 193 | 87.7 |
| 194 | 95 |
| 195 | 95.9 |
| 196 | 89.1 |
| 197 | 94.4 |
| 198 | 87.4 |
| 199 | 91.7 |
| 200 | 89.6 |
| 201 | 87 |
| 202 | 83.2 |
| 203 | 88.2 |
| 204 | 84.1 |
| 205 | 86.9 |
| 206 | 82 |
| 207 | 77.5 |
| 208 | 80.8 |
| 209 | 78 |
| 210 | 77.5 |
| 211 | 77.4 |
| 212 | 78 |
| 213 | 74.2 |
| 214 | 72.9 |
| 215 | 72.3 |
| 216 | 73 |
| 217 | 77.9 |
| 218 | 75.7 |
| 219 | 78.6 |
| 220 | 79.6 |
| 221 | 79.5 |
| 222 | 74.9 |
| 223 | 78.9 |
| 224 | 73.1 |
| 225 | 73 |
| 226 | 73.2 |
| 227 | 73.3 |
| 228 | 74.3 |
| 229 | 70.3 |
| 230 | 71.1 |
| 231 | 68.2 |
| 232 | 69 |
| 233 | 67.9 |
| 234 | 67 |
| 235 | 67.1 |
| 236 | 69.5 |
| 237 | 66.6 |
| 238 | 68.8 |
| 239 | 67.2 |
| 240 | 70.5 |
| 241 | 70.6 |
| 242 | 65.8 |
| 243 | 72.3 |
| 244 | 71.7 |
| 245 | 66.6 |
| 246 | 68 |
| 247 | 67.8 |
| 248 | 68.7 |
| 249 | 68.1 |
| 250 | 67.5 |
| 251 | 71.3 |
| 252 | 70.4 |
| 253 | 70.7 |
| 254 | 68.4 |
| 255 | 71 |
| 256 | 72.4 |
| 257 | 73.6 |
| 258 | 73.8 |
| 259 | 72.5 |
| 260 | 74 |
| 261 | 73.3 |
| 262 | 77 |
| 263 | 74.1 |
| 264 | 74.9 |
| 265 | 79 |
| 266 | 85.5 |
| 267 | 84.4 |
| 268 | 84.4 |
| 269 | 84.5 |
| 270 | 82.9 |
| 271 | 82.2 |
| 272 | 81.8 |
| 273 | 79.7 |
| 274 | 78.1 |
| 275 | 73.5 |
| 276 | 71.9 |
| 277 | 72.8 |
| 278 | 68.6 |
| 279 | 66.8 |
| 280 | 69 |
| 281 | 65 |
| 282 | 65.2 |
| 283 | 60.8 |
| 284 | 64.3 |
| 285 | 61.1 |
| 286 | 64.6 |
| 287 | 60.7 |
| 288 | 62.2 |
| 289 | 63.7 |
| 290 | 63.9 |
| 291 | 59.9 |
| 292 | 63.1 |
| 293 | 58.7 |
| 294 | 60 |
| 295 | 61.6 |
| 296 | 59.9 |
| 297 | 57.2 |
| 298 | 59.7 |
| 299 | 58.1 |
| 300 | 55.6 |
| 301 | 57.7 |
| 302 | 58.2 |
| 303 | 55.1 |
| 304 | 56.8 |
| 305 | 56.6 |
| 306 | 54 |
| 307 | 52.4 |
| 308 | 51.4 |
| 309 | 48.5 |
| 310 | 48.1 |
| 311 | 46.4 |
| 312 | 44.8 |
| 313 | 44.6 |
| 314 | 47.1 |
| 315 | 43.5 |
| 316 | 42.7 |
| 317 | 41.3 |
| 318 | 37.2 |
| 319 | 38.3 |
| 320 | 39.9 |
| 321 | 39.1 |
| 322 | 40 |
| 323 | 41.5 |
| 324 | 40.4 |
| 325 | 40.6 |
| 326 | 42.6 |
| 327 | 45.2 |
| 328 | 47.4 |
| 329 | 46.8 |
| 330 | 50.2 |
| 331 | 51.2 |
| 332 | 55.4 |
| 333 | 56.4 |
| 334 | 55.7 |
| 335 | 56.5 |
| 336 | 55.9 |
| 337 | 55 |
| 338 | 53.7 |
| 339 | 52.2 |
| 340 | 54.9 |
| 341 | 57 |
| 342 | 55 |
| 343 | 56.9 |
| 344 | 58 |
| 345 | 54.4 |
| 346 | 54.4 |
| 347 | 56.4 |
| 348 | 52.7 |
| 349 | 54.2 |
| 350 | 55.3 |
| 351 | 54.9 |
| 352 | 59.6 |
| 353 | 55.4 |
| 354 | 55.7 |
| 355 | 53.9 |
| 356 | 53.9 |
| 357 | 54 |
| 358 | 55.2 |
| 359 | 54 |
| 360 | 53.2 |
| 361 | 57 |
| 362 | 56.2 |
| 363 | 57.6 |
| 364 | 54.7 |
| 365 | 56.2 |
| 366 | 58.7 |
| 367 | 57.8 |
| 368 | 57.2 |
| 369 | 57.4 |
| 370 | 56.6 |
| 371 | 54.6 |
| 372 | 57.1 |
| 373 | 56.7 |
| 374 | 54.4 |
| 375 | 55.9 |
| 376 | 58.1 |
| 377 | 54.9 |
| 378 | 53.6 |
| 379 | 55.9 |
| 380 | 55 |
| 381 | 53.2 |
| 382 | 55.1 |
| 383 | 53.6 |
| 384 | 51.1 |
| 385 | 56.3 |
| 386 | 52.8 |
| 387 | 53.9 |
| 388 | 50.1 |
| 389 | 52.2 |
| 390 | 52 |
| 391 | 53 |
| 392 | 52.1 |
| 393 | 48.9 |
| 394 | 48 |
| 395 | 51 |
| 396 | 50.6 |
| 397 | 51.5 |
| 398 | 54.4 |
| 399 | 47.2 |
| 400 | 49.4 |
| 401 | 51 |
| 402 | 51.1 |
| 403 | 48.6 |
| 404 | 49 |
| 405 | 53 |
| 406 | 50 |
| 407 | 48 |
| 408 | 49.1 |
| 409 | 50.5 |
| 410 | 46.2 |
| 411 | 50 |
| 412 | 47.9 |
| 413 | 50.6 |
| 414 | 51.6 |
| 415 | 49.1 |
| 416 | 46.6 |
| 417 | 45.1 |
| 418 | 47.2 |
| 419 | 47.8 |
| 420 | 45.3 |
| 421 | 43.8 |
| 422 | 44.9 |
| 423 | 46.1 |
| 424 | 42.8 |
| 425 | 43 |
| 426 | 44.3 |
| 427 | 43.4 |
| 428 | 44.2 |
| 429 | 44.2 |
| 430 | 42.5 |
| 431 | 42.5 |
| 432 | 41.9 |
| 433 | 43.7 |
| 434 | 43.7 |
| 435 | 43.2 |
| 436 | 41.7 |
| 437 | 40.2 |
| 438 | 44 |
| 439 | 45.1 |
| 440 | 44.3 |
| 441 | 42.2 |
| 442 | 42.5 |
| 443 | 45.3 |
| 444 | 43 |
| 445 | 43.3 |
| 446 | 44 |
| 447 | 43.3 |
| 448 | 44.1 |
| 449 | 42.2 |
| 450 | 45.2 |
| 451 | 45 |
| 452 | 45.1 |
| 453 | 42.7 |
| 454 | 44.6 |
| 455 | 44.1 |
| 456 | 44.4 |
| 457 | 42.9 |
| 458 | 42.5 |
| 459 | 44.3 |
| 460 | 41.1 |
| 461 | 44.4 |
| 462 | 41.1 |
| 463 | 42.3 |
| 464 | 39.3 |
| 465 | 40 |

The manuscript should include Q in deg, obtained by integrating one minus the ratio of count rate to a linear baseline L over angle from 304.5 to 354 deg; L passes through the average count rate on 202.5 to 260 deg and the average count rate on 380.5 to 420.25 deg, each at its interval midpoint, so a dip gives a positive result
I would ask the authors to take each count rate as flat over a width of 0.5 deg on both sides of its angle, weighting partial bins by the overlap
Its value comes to 8.2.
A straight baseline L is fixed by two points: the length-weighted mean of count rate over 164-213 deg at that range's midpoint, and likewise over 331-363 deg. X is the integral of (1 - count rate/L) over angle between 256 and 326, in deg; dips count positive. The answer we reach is 6.7 deg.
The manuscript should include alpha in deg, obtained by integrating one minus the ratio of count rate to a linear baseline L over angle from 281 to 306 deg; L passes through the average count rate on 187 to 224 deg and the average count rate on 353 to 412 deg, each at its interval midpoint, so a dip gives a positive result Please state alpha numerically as 3.1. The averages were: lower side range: 83.7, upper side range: 53.2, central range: 60.2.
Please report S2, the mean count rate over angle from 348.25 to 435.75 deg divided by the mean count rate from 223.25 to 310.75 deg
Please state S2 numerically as 0.75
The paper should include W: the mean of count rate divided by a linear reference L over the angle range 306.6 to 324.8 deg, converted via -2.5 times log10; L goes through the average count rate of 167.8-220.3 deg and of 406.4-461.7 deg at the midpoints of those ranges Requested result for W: 0.441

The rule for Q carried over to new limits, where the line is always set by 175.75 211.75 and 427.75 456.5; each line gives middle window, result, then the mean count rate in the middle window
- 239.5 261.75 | 2.2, 70.5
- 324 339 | 3.0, 50.6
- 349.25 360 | 0.8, 55.1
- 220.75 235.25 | 1.8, 72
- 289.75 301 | 1.7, 59.6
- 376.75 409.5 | 0.5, 51.7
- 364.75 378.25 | 0.0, 56.4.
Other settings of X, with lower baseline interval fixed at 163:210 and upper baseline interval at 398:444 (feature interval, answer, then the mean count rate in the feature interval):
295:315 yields 4.3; 53.2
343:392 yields 0.8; 55.1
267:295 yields 1.1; 69.4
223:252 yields 3.8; 69.8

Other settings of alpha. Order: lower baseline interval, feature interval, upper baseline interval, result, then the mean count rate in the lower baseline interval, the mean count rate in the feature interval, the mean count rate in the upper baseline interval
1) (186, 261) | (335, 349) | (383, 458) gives 0.90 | 77.1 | 55.1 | 46.8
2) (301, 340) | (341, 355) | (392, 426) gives -2.07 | 48.4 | 55.6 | 48.5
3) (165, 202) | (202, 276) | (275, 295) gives 1.54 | 91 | 74.5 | 64.5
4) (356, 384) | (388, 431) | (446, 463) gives 1.52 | 55.6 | 48.2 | 43.5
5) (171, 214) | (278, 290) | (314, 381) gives 0.49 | 87.9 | 64.1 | 52.3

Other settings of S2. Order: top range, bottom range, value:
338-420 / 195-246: 0.70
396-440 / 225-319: 0.71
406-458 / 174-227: 0.53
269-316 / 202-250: 0.83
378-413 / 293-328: 1.04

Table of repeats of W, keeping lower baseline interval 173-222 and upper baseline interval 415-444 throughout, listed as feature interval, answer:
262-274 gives -0.108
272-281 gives -0.014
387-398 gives -0.011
